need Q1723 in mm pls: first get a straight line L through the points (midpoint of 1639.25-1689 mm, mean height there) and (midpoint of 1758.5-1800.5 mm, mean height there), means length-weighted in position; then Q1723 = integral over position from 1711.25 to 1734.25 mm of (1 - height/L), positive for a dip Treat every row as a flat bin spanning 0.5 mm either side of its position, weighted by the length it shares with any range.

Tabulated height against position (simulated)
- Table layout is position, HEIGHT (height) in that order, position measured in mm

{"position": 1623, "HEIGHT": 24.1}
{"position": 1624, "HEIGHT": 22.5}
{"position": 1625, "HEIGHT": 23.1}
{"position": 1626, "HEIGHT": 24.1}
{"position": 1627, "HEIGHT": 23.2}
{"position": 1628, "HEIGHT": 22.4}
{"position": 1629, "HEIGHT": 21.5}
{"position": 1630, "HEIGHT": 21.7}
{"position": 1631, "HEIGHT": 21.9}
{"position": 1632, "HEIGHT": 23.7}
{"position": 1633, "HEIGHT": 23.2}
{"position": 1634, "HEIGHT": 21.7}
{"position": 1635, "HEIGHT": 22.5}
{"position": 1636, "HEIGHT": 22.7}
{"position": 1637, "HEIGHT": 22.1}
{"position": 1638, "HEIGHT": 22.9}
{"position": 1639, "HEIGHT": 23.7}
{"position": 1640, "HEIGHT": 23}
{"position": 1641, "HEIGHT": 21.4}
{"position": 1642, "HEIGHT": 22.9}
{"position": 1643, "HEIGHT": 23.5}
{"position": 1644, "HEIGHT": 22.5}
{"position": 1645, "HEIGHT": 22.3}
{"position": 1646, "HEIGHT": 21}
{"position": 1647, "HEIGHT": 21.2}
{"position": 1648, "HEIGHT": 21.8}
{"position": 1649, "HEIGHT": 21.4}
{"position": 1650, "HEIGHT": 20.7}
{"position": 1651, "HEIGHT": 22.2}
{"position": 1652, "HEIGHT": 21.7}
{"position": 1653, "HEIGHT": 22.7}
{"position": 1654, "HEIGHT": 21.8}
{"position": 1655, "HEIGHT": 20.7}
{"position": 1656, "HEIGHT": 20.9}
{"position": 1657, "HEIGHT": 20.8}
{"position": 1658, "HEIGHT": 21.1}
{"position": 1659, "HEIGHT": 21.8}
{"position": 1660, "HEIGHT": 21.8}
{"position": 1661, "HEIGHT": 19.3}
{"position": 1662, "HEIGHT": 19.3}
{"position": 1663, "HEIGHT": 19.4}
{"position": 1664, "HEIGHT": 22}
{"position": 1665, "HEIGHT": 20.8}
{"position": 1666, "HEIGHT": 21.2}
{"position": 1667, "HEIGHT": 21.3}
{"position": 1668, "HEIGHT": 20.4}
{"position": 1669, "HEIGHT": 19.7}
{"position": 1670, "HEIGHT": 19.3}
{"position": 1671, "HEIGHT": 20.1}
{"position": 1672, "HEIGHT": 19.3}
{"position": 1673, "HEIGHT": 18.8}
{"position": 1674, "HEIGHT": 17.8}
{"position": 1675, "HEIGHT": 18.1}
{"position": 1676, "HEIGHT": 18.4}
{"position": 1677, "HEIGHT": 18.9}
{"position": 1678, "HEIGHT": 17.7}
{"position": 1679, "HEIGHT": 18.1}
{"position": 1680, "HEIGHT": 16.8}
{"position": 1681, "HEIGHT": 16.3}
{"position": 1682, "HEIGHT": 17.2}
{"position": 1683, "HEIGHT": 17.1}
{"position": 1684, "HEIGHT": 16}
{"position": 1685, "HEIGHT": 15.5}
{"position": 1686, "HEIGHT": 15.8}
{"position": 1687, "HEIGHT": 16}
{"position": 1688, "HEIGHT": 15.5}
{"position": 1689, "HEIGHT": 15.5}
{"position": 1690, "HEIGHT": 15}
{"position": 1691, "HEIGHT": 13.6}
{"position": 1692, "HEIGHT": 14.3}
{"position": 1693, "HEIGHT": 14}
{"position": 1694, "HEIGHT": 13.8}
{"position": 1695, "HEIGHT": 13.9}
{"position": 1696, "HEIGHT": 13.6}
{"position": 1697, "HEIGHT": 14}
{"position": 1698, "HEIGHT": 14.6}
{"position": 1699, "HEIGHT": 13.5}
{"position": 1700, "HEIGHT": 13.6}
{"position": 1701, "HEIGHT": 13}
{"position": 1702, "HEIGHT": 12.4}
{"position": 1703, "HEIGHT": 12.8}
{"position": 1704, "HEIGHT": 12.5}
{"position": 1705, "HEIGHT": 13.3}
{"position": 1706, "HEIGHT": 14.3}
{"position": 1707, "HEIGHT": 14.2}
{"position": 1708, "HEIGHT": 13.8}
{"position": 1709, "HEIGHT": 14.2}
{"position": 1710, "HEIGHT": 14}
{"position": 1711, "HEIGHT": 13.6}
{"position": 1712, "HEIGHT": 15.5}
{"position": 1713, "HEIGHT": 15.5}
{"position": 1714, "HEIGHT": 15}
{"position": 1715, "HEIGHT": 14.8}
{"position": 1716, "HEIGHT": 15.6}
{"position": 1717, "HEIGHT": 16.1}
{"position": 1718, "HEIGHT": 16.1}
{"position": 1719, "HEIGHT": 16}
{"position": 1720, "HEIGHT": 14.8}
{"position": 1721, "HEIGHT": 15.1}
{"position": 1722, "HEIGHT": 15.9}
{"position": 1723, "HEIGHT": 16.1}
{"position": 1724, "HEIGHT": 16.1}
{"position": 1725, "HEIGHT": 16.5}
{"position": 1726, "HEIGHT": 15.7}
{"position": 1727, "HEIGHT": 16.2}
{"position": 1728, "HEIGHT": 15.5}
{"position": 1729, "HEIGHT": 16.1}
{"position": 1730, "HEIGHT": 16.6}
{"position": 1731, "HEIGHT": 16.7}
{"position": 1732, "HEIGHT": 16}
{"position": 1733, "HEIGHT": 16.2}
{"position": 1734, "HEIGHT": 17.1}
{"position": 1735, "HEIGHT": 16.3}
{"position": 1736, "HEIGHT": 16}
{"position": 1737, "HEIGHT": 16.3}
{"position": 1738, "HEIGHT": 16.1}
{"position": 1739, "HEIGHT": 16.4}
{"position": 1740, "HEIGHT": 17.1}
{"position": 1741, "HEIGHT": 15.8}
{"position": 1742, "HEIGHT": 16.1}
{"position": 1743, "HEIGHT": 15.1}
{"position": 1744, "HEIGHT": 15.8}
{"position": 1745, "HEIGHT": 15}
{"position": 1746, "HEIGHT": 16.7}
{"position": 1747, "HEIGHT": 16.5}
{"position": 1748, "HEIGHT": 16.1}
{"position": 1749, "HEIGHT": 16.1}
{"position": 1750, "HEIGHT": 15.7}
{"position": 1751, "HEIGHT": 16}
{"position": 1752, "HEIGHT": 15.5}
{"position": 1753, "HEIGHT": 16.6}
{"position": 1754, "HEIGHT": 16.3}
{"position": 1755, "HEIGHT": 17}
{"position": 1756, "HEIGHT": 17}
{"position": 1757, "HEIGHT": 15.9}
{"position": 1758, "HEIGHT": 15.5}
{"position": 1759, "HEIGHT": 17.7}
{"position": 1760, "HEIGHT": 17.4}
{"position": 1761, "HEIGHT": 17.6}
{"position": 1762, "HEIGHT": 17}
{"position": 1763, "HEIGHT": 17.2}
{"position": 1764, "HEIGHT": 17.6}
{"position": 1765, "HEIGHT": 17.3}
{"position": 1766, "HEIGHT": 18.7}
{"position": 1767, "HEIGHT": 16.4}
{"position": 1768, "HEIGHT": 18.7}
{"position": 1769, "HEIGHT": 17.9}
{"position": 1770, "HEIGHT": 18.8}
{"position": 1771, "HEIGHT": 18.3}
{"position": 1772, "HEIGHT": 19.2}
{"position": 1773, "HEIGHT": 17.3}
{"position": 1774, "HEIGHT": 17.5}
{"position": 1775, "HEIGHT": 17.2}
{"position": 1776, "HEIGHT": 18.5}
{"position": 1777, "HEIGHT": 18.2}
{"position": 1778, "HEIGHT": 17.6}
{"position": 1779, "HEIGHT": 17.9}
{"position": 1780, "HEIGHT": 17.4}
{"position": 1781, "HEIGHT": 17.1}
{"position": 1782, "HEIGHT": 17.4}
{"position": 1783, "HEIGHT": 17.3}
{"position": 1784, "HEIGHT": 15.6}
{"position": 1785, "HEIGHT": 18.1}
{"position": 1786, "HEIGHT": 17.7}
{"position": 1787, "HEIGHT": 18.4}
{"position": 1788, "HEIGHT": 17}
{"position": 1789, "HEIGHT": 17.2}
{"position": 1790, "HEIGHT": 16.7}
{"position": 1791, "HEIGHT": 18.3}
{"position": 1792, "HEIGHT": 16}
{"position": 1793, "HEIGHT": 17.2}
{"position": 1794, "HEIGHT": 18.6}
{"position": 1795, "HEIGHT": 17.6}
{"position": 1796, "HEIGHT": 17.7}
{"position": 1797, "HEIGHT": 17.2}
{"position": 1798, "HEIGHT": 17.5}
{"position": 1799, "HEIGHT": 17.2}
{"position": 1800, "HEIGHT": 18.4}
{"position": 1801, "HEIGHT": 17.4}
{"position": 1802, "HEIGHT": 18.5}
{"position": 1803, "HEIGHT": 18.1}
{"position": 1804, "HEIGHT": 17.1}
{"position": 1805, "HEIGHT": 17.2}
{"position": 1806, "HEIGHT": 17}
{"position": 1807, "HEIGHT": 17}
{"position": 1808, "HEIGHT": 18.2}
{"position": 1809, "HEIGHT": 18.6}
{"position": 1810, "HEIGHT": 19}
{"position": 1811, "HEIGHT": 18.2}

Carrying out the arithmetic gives 3.5 mm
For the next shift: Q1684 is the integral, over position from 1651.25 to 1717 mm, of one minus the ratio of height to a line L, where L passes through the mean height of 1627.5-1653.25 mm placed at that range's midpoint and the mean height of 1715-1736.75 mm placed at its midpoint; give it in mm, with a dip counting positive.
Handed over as 7.5 mm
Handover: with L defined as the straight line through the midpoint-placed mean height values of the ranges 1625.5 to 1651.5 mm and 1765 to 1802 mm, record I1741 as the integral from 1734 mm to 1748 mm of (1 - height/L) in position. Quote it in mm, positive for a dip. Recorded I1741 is 2.1 mm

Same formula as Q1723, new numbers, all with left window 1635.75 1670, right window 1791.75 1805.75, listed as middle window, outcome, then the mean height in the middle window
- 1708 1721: 3.13 mm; 15.1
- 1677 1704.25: 7.32 mm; 15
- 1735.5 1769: 3.98 mm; 16.6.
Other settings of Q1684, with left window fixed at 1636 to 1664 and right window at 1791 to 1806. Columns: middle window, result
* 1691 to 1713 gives 7.0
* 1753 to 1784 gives 1.6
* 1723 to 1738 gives 2.5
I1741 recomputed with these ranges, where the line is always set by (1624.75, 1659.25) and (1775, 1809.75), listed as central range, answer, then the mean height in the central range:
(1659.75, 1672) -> 0.6 mm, 20.3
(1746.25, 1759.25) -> 1.7 mm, 16.3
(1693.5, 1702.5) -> 3.0 mm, 13.6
